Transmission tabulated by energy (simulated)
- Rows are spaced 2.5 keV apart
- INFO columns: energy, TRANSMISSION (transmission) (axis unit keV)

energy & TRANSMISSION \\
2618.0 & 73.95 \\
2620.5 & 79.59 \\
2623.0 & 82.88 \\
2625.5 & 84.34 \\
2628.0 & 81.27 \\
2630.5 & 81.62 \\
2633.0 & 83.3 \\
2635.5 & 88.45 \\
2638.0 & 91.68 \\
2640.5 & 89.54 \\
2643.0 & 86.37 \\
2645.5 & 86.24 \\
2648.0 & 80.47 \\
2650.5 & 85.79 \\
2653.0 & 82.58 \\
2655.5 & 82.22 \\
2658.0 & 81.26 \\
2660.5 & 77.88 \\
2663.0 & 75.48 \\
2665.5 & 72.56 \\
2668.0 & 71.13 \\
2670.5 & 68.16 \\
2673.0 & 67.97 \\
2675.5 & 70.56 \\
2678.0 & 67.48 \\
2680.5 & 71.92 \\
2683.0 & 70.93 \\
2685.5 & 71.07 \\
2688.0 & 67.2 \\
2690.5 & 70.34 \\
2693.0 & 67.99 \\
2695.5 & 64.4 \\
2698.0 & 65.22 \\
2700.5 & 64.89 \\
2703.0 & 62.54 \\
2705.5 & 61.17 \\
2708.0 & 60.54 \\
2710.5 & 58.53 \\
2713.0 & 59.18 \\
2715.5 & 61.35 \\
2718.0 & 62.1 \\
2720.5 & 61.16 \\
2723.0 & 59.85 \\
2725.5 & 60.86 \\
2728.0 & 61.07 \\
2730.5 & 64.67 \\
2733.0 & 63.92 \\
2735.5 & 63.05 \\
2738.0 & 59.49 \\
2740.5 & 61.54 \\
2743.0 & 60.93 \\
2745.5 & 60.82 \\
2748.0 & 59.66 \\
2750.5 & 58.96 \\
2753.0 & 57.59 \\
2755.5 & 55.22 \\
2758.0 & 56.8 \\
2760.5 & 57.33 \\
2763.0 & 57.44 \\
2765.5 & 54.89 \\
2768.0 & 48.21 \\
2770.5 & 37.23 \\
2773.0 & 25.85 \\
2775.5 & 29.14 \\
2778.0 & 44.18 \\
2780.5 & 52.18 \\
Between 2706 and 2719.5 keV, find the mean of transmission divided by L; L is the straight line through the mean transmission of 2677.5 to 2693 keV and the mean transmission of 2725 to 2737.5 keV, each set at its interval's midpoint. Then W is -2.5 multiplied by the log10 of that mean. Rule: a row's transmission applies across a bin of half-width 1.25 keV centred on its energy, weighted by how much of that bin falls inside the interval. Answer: 0.09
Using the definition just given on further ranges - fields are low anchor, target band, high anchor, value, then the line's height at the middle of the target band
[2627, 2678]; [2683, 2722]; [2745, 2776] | 0.04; 66.5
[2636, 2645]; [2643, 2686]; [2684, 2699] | 0.04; 79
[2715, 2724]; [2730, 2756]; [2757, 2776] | -0.13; 53.8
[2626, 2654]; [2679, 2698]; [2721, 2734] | 0.05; 72.3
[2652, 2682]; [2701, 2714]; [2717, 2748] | 0.10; 66.3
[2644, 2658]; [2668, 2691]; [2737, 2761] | 0.10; 76.2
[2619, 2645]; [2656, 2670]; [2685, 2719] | 0.00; 75.6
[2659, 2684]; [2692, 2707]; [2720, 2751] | 0.05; 67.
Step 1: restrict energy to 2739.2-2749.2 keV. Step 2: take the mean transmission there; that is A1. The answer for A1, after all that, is 60.7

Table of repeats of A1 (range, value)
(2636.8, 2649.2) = 86.9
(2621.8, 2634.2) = 82.7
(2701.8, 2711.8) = 60.7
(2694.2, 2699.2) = 64.8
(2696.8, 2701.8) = 65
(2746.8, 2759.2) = 57.6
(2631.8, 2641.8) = 88.3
